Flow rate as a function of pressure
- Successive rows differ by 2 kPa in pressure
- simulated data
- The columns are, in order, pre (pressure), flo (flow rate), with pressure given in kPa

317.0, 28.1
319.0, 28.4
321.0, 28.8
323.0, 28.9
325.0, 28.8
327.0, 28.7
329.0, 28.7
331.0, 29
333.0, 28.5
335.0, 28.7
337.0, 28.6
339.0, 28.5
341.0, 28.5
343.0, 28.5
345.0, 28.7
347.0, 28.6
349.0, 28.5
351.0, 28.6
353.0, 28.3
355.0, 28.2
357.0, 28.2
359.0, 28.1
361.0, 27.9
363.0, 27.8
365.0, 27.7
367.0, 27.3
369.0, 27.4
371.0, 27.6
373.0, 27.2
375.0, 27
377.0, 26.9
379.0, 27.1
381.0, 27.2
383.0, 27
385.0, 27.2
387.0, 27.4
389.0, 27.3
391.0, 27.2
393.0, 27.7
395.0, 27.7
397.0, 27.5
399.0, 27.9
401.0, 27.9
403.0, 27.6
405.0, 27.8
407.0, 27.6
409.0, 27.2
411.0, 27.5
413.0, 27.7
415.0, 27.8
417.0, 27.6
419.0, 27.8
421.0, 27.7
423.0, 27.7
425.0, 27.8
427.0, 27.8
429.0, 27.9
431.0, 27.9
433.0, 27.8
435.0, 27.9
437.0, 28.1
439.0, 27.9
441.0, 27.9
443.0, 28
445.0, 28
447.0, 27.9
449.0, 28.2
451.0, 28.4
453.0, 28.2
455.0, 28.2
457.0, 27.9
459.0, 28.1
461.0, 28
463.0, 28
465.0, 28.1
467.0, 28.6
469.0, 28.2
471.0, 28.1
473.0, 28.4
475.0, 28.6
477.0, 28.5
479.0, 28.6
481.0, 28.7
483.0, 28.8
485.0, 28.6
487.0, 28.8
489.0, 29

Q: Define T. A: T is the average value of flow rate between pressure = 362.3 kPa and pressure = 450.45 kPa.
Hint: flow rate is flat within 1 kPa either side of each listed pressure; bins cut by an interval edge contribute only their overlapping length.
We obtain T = 27.6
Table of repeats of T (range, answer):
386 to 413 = 27.6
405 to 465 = 27.9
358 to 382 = 27.4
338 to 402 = 27.8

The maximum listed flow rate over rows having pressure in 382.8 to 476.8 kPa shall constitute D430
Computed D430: 28.6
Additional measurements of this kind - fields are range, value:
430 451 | 28.4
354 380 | 28.2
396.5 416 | 27.9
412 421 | 27.8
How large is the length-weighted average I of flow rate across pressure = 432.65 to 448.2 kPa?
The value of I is 27.9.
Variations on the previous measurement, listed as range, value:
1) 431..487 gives 28.2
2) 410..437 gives 27.8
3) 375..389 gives 27.1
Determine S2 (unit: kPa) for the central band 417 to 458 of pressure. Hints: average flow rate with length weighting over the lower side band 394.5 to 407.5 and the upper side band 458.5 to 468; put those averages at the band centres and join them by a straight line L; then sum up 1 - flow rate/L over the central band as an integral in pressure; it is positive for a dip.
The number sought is 0.1 kPa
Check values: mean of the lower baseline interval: 27.7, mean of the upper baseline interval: 28.2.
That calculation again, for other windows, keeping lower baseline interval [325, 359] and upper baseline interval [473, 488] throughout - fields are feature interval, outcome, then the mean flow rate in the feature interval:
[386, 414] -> 1.0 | 27.6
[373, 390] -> 0.9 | 27.1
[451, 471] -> 0.3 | 28.2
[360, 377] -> 0.7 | 27.5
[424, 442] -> 0.5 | 27.9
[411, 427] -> 0.5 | 27.7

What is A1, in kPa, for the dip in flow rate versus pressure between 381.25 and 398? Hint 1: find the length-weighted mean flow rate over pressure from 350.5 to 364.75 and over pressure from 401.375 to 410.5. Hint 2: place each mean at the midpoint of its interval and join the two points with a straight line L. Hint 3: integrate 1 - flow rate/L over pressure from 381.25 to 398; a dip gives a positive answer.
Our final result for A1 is 0.2 kPa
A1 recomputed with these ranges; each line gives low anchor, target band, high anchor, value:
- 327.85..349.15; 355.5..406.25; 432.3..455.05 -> 1.6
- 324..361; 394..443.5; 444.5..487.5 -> 1.1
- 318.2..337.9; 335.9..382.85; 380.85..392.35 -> 0.0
